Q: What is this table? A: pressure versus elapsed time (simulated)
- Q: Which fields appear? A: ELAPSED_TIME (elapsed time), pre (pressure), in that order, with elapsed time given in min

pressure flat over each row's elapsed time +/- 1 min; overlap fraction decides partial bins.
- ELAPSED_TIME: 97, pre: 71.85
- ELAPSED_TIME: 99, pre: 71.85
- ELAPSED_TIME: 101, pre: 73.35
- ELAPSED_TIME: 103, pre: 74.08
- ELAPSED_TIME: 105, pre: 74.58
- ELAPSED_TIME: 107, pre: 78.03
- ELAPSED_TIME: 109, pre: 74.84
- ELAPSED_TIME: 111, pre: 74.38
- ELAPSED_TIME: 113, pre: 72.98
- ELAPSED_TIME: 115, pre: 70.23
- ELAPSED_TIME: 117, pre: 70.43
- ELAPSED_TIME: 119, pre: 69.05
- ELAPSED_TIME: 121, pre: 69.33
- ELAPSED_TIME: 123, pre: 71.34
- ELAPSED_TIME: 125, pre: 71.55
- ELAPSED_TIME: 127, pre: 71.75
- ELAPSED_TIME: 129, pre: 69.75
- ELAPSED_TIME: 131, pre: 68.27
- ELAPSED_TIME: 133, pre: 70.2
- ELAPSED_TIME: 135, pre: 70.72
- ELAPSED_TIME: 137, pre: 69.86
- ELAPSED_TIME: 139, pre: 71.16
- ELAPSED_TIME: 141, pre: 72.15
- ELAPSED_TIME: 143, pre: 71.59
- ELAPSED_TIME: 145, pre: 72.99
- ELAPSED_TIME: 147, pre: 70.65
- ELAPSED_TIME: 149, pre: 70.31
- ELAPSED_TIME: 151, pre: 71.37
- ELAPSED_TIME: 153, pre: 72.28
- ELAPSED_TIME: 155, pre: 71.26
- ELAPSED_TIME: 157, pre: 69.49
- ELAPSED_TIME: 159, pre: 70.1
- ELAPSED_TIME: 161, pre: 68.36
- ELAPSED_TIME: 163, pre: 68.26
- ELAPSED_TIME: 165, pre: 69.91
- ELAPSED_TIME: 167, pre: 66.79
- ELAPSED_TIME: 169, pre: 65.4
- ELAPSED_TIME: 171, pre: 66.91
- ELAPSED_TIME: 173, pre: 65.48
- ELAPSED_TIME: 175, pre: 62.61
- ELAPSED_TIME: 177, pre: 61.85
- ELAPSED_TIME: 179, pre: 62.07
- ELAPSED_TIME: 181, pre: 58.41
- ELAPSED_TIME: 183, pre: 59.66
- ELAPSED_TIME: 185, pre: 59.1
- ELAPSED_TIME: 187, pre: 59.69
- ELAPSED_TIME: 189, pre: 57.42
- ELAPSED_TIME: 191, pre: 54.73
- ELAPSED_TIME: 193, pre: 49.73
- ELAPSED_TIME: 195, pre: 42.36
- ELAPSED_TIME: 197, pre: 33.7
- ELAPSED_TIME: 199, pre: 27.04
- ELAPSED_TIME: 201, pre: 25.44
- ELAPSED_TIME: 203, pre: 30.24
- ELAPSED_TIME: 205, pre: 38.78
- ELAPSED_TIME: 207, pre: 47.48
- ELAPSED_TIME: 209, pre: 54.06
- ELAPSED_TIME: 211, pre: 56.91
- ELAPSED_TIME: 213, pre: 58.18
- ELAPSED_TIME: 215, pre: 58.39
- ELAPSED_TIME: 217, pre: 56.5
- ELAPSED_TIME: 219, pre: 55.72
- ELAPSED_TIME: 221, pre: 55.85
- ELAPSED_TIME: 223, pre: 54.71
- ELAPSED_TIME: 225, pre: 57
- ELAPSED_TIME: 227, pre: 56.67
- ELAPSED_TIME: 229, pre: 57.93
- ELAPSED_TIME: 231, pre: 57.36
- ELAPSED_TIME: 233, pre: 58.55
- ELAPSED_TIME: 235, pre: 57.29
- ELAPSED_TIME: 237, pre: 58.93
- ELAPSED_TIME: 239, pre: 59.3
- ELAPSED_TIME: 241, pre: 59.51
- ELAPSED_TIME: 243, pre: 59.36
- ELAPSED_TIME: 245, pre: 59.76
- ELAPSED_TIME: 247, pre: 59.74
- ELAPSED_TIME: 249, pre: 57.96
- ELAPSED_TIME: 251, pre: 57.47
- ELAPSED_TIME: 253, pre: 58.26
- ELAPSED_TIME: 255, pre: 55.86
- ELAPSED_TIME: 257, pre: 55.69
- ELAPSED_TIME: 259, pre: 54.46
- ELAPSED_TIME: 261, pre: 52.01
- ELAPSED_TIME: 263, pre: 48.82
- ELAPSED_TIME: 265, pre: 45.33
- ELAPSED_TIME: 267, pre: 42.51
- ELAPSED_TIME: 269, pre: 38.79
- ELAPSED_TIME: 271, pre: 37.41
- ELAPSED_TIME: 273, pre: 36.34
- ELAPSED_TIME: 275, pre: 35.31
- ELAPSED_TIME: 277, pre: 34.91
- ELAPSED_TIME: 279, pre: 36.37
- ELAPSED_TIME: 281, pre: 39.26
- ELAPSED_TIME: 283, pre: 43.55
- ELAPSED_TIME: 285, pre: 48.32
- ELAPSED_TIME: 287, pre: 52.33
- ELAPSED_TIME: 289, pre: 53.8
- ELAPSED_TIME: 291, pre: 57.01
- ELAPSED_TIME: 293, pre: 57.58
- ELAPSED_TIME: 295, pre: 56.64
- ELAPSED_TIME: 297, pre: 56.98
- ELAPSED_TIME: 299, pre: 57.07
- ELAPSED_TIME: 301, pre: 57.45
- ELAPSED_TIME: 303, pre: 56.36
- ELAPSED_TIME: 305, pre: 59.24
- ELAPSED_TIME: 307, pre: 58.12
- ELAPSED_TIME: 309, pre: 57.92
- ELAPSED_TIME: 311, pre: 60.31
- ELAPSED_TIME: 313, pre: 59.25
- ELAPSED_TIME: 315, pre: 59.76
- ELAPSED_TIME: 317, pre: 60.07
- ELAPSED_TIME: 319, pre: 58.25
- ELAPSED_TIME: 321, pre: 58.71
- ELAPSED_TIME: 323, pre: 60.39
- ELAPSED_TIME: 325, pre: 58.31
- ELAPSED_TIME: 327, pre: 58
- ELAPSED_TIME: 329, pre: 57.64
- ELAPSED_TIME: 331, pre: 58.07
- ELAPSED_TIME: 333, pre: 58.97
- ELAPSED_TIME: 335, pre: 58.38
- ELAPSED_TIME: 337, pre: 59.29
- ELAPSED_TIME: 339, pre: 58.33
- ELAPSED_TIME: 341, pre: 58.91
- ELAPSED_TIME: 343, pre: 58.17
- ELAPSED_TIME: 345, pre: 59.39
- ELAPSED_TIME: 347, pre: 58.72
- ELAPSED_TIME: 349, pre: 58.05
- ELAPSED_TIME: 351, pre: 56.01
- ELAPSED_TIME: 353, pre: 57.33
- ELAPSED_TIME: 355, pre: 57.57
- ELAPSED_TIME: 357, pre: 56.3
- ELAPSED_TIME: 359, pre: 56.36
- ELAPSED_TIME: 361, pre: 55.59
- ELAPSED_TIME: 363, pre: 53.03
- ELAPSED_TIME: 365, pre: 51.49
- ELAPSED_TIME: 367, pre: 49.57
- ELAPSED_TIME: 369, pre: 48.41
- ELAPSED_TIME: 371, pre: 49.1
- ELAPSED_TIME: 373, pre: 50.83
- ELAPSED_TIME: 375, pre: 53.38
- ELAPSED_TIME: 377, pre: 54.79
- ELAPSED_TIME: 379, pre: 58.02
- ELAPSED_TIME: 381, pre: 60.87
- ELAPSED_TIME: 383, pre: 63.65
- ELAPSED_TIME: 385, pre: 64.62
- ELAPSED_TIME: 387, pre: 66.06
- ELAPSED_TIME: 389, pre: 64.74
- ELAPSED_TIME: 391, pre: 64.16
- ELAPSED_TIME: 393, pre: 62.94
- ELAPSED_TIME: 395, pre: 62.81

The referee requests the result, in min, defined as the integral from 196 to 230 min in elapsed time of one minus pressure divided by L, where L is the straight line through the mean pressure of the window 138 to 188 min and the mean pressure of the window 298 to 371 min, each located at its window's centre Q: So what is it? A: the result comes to 8.3 min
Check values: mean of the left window 67.1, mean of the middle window 48.5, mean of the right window 57.2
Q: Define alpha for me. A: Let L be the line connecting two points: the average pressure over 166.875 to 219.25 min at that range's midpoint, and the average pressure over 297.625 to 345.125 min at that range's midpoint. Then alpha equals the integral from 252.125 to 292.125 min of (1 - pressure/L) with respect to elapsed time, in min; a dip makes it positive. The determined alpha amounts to 7.1 min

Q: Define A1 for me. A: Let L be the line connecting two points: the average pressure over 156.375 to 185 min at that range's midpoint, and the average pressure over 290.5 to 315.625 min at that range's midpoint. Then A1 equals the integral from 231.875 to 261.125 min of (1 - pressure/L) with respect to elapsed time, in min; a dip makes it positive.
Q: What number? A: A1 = 1.6 min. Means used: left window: 65.1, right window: 58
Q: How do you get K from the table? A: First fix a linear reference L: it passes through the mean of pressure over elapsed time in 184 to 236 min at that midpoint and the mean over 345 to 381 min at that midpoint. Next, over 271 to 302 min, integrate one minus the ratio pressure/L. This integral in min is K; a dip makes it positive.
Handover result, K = 2.9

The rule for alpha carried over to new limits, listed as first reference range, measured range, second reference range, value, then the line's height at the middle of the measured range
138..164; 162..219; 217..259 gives 9.45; 64.8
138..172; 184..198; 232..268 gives 2.96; 64.5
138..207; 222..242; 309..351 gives 0.55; 59.4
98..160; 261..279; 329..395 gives 6.49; 63.1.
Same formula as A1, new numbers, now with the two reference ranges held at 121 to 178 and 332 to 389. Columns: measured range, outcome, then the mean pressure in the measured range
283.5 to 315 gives 2.1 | 56.5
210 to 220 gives 1.3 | 57.1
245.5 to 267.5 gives 3.2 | 53.9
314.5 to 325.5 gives 0.0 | 59.3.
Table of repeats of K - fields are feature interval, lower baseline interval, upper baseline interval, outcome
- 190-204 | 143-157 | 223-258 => 5.8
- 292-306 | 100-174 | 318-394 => 0.9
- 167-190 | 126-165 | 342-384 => 2.1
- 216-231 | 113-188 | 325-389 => 1.8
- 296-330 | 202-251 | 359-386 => -2.1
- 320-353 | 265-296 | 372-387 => -3.7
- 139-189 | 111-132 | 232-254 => -0.2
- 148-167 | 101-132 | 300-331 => -0.2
